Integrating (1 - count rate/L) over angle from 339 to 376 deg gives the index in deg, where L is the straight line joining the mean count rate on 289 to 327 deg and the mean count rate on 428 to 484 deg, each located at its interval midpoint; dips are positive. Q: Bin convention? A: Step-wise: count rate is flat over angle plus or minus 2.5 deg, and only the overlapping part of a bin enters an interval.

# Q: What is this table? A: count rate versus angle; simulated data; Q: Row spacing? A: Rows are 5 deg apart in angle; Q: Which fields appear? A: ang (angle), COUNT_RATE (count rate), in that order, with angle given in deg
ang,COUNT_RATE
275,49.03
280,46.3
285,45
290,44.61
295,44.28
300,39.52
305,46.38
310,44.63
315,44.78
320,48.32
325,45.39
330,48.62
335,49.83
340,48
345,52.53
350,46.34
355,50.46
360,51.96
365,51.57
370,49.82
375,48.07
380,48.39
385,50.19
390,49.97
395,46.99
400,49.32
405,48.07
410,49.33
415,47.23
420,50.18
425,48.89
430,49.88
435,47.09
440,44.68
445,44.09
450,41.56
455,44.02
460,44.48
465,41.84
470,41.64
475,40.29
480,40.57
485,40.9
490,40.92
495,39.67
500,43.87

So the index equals -4.7 deg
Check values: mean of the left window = 44.7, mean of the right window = 43.5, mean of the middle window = 50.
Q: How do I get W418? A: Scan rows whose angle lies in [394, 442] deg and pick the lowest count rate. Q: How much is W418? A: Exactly 44.68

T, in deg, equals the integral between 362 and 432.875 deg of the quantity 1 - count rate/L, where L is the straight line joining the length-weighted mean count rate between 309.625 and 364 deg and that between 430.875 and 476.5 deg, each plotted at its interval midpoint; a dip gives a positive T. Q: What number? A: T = -4.94 deg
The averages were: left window 48.5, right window 43.6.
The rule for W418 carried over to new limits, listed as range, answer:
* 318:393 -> 45.39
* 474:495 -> 39.67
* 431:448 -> 44.09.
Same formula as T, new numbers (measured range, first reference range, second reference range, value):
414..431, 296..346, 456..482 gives -2.3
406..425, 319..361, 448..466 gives -1.5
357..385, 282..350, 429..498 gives -3.1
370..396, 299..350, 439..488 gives -2.3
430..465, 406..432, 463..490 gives 0.4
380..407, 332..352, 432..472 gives -1.3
